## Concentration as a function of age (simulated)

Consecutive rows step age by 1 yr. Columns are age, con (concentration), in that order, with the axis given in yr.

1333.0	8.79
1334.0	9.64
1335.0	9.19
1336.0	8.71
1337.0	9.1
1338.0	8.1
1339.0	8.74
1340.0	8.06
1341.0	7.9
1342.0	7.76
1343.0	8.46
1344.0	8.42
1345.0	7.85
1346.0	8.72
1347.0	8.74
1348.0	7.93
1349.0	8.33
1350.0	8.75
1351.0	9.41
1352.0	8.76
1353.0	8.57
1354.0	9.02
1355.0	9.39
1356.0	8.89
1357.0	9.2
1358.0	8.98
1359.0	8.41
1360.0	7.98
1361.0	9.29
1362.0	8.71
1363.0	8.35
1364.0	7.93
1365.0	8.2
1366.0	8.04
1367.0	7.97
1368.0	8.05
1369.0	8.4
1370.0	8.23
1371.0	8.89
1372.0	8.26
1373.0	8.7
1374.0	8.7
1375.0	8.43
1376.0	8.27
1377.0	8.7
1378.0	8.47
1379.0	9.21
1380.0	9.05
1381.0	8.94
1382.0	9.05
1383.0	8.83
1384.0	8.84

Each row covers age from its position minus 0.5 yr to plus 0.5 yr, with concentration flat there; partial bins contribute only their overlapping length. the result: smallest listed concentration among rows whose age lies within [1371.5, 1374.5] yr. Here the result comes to 8.26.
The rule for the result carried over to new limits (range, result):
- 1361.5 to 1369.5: 7.93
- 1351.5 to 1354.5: 8.57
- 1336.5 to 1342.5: 7.76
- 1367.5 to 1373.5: 8.05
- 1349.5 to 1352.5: 8.75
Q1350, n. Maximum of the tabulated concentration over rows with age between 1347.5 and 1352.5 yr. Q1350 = 9.41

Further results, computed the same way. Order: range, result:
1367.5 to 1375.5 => 8.89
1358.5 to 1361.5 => 9.29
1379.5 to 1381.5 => 9.05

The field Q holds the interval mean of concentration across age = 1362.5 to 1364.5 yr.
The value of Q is 8.14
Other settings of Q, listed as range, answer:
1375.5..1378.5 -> 8.48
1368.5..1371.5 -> 8.51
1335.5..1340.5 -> 8.54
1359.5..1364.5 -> 8.45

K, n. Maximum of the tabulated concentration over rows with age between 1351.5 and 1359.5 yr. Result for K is 9.39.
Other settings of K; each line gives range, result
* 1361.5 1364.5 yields 8.71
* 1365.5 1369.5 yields 8.4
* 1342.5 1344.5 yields 8.46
